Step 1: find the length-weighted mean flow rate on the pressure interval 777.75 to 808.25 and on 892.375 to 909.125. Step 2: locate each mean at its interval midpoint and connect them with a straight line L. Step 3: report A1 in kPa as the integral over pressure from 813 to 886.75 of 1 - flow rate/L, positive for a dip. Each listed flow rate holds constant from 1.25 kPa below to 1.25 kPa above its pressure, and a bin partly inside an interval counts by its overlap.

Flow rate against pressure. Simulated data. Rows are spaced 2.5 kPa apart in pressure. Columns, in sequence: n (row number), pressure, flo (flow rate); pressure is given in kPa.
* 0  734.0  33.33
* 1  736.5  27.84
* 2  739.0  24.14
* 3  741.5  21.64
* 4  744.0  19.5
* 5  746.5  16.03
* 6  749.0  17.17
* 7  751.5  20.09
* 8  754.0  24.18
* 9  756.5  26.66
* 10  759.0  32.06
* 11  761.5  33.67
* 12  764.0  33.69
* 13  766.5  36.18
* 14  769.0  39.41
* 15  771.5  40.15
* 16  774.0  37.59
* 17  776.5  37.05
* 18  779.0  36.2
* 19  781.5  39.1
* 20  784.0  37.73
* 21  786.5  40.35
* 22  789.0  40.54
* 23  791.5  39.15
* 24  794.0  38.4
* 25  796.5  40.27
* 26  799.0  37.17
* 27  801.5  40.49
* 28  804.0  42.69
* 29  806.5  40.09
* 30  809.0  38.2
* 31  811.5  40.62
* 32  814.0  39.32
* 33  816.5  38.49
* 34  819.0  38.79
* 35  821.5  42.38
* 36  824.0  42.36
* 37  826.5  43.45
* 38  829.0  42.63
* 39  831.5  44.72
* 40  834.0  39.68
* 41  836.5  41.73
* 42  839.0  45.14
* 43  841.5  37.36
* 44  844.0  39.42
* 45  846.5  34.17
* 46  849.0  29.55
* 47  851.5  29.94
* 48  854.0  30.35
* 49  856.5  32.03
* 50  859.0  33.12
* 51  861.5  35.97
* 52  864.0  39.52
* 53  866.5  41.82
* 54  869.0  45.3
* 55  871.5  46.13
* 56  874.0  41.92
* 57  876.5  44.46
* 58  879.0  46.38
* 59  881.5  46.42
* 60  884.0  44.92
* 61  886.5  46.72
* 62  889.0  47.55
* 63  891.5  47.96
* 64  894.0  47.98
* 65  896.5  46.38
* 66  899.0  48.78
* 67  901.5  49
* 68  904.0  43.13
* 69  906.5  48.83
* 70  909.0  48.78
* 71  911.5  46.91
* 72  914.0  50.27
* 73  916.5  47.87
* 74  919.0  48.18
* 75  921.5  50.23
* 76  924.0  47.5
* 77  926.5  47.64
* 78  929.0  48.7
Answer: 6.0 kPa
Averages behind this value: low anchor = 39.3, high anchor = 47.5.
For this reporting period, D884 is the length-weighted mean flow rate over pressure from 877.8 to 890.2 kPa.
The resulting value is 46.4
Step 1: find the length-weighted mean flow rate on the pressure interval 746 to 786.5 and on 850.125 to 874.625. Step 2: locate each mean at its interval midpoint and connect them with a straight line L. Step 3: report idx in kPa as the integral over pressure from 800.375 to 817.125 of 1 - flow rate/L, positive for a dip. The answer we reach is -2.7 kPa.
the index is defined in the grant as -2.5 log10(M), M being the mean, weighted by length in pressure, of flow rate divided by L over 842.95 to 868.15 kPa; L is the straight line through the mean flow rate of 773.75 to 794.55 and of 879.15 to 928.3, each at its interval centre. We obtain 0.26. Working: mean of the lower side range 38.5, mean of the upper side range 47.6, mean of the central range 34.7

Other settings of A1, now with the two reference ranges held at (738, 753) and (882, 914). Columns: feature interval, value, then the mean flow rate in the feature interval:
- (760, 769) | -4.61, 35.1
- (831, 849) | -1.29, 39.4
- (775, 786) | -4.90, 37.7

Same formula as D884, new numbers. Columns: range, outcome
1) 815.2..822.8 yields 39.9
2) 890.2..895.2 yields 48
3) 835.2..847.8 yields 39.5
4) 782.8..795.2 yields 39.2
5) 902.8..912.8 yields 46.9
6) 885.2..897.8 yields 47.3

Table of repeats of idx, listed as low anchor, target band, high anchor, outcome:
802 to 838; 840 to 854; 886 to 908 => 3.0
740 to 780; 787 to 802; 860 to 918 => -2.5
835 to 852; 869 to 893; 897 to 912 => -1.3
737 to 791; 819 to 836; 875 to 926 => -1.5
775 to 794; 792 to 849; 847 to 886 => -1.8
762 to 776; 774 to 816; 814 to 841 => 0.0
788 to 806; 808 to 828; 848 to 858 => -2.3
